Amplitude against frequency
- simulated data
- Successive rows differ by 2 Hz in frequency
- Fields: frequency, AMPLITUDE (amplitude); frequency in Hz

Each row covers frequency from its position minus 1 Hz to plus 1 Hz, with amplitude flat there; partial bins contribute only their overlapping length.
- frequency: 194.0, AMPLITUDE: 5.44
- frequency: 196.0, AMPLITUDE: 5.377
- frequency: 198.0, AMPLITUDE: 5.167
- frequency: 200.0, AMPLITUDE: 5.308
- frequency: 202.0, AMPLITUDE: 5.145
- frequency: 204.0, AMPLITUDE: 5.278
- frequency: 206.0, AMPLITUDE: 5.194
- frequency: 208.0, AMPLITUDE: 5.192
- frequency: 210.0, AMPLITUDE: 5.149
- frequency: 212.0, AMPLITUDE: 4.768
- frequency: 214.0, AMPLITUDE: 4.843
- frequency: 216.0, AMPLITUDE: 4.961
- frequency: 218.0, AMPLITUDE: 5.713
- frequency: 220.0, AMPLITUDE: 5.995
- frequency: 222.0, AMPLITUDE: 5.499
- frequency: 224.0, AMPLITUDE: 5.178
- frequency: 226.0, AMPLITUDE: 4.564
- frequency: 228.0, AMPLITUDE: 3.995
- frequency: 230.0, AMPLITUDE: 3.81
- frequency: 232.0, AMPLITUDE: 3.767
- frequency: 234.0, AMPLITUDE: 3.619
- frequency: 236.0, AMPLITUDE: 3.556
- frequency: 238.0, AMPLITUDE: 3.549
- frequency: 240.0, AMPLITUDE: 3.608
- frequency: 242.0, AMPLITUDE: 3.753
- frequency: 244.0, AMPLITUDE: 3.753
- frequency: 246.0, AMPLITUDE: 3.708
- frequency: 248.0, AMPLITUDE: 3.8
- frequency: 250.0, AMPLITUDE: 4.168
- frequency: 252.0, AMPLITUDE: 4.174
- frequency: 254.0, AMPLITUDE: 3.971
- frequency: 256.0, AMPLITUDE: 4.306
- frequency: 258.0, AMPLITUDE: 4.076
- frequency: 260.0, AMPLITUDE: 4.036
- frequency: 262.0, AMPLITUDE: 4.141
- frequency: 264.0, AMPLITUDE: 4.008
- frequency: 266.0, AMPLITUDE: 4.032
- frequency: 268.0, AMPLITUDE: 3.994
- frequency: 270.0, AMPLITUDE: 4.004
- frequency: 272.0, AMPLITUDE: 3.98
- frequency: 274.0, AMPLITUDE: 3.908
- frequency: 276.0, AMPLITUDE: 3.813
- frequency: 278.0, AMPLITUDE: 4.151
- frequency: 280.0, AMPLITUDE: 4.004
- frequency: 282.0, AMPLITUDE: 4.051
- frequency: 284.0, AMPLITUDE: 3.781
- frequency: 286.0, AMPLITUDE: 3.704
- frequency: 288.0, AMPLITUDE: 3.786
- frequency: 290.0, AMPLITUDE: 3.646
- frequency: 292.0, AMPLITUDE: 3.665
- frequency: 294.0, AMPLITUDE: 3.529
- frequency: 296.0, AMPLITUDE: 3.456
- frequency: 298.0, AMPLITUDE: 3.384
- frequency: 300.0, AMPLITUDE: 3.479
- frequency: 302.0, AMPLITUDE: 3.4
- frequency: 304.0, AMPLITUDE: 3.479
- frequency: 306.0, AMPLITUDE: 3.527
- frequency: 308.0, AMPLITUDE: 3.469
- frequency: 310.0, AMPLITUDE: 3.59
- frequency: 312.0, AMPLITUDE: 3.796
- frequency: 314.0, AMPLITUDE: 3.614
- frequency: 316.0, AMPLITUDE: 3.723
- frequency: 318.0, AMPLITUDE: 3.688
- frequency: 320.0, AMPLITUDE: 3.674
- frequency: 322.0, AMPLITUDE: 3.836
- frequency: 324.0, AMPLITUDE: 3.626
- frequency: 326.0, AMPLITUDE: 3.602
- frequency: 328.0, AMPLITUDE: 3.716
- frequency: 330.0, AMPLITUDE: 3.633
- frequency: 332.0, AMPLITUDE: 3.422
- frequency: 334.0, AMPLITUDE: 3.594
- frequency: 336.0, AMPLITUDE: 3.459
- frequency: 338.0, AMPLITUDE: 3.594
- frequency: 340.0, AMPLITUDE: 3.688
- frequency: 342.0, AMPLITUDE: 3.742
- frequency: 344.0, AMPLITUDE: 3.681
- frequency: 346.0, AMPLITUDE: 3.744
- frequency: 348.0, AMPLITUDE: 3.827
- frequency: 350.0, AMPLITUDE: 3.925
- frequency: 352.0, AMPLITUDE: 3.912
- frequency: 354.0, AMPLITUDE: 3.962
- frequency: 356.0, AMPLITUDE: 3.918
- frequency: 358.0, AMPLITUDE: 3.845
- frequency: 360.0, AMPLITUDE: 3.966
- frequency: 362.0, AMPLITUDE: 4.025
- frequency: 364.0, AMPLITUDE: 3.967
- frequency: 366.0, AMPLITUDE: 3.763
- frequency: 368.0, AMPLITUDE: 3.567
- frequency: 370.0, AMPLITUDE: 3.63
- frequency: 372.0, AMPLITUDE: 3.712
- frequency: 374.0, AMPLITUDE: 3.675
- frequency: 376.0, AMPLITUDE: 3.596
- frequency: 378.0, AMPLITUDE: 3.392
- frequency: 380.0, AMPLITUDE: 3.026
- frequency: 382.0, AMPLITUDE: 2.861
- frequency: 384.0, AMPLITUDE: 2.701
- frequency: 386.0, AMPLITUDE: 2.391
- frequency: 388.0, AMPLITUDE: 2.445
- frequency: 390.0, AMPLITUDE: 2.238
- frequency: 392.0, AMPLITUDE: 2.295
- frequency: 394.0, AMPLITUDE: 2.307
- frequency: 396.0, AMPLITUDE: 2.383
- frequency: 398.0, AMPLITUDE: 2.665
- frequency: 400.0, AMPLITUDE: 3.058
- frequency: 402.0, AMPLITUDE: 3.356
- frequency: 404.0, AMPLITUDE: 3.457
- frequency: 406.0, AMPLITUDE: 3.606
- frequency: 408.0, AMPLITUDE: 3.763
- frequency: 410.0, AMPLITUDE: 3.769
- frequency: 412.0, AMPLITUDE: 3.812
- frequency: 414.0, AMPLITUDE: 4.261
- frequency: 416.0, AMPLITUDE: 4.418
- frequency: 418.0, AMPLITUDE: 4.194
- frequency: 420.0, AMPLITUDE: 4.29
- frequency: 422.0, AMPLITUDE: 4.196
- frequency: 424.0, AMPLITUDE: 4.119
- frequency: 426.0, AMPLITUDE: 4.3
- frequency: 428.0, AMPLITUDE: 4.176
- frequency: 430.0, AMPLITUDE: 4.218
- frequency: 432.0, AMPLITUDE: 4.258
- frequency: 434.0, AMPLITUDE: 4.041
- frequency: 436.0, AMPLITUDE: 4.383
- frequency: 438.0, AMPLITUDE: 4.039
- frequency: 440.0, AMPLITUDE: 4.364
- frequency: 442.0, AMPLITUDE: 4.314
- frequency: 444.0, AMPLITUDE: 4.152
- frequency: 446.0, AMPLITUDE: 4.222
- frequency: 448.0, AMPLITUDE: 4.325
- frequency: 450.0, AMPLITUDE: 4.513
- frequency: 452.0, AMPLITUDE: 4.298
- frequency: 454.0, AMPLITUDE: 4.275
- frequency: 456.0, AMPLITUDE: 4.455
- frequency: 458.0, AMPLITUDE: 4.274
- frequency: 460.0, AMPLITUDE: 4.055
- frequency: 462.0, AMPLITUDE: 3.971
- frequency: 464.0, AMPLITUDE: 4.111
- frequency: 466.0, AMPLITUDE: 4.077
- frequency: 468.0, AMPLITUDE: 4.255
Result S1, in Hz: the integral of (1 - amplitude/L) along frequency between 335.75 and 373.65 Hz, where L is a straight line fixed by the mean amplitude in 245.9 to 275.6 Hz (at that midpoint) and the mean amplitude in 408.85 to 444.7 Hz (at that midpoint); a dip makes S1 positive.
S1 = 3.0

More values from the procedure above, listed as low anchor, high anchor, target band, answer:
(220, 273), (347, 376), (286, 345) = 4.83 Hz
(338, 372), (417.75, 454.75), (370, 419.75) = 9.66 Hz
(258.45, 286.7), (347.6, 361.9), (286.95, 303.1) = 1.70 Hz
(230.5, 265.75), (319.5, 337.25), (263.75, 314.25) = 0.15 Hz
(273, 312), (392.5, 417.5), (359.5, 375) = -1.29 Hz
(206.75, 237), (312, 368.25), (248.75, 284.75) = 2.57 Hz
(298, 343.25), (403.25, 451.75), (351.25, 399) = 7.48 Hz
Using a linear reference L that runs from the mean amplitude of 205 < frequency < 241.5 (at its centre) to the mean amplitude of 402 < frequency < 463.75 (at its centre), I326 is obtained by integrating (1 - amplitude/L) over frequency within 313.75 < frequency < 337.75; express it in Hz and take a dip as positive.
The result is 4.1 Hz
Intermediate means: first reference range 4.6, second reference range 4.14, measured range 3.63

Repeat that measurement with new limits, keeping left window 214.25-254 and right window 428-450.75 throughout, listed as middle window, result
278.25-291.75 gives 1.4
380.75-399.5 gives 7.7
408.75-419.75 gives 0.4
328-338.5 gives 1.7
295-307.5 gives 2.4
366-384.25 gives 3.7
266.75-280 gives 0.9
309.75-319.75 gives 1.4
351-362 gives 0.9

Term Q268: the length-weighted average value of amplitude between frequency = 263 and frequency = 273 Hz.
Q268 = 4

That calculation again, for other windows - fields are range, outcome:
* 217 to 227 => 5.39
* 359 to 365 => 3.99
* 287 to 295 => 3.66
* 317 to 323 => 3.73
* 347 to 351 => 3.88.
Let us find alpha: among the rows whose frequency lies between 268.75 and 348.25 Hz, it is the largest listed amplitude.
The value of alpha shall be 4.151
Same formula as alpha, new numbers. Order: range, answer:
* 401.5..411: 3.769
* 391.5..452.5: 4.513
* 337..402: 4.025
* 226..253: 4.564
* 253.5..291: 4.306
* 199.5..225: 5.995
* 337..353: 3.925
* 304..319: 3.796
